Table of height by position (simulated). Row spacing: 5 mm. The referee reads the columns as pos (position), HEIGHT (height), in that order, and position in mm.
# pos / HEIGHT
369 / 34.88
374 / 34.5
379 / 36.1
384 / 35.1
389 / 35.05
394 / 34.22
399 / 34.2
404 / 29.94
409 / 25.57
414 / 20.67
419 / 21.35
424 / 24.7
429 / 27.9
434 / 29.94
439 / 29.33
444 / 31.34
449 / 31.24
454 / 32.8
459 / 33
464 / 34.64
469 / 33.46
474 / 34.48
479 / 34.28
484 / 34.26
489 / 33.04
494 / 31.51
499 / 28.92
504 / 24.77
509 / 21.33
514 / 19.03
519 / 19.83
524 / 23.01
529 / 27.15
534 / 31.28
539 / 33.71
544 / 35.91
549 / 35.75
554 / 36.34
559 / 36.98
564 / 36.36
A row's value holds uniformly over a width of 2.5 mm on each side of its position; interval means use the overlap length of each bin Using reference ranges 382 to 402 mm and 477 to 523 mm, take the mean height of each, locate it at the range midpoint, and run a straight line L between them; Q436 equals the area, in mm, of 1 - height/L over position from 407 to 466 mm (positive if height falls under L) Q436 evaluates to 5.26 mm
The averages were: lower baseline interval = 34.5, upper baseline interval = 27.2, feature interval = 28.5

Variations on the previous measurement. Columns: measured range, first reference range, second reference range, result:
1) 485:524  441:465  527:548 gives 8.1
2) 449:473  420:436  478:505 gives -3.4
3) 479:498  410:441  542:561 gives -1.2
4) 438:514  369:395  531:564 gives 9.0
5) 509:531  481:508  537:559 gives 7.2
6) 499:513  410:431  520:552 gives 2.5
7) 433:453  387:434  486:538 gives -2.2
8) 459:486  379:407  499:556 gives -3.4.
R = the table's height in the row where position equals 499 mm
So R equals 28.92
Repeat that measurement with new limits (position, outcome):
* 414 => 20.67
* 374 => 34.5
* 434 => 29.94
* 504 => 24.77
